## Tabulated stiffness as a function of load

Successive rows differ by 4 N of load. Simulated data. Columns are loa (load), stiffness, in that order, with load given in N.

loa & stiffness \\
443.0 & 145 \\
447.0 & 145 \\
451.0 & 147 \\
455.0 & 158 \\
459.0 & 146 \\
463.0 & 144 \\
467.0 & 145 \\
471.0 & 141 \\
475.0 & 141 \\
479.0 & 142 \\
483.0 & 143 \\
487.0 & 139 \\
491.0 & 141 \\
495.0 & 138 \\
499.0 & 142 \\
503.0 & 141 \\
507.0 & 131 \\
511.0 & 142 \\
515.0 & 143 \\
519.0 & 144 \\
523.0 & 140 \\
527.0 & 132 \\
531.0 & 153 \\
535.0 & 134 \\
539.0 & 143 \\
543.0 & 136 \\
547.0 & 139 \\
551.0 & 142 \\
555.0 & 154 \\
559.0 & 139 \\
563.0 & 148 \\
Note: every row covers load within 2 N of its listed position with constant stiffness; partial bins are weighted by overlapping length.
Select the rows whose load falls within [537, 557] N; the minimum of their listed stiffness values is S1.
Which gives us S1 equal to 136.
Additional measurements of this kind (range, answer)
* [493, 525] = 131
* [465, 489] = 139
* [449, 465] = 144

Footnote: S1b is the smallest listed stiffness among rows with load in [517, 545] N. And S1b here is 132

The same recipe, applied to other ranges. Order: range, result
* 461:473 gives 141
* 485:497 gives 138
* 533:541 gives 134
